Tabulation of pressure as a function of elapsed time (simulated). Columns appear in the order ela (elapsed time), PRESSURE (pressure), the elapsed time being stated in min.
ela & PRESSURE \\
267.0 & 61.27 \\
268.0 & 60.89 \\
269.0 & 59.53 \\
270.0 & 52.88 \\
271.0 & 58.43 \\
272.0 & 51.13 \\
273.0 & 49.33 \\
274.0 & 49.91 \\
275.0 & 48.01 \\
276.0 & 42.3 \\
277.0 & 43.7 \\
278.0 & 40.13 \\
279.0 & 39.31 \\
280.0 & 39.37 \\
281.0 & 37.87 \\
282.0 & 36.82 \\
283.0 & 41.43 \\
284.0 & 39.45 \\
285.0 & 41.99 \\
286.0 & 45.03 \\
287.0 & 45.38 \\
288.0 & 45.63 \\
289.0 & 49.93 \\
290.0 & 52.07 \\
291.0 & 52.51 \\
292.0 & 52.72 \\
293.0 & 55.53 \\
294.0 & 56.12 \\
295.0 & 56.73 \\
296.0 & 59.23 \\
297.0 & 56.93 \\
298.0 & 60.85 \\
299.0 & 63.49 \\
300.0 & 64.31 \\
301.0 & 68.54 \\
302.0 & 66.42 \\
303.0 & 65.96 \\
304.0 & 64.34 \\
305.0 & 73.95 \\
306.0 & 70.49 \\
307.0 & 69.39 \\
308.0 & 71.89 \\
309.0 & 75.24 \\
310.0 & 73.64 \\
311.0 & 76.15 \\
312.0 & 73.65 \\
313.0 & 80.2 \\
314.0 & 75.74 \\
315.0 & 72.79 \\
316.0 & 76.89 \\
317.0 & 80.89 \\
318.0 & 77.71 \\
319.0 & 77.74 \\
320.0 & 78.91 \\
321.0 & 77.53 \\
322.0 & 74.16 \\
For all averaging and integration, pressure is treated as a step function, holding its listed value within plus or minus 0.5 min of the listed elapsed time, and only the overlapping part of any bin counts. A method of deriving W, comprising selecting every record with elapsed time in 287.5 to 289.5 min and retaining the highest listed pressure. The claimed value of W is 49.93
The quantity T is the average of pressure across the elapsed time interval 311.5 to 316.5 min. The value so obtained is 75.9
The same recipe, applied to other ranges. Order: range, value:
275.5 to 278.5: 42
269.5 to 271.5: 55.7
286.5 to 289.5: 47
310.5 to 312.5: 74.9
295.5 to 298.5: 59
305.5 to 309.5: 71.8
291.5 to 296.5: 56.1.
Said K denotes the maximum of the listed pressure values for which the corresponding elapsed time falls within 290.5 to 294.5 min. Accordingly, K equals 56.12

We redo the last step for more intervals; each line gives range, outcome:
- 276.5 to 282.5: 43.7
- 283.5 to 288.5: 45.63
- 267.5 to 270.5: 60.89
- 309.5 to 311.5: 76.15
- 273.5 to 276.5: 49.91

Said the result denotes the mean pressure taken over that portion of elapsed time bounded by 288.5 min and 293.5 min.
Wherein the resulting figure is 52.6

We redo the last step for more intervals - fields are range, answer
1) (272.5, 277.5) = 46.6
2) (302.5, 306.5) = 68.7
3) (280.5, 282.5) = 37.3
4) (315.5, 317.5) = 78.9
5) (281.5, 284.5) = 39.2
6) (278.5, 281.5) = 38.9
